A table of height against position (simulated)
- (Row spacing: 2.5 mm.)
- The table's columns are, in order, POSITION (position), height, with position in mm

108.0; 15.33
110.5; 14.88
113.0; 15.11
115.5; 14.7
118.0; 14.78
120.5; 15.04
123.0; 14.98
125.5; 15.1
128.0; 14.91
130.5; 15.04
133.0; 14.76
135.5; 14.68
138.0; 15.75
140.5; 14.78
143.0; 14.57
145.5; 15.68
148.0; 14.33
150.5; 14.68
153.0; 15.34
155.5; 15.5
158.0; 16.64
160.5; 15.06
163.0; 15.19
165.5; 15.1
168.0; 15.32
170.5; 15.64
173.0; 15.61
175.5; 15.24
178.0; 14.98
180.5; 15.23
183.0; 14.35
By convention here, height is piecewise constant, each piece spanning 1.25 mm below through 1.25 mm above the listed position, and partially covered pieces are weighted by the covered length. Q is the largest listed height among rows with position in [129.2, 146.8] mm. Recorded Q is 15.75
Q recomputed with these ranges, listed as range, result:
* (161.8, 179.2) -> 15.64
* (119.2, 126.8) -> 15.1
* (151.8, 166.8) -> 16.64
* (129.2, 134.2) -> 15.04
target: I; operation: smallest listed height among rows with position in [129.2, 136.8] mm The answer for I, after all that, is 14.68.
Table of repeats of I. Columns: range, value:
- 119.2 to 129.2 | 14.91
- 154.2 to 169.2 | 15.06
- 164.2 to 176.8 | 15.1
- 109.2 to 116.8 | 14.7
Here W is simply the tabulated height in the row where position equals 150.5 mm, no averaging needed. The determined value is 14.68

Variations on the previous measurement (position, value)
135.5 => 14.68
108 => 15.33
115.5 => 14.7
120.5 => 15.04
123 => 14.98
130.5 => 15.04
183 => 14.35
